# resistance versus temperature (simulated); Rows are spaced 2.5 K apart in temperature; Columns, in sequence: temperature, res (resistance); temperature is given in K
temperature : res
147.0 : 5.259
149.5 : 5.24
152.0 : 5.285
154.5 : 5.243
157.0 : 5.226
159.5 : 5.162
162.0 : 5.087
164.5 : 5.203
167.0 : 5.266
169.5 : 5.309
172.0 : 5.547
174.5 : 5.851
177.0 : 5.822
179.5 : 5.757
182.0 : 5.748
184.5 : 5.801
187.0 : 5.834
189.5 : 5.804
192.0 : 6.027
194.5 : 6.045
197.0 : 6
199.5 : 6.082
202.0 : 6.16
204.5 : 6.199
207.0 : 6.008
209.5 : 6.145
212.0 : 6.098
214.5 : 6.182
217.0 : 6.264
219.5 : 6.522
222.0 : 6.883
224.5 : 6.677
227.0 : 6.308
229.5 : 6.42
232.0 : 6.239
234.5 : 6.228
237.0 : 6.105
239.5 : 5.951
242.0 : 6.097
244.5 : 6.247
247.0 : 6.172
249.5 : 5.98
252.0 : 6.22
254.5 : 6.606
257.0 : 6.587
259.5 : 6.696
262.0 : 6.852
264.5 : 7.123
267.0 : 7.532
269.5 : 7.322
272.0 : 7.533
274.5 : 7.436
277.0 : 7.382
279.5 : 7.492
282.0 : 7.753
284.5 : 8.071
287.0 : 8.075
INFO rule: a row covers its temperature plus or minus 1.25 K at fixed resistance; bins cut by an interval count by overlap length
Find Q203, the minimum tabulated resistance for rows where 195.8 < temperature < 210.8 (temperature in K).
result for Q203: 6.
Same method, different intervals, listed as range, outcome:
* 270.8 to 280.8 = 7.382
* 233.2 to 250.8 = 5.951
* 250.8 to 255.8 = 6.22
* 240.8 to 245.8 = 6.097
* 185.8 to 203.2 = 5.804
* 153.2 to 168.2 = 5.087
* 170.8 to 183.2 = 5.547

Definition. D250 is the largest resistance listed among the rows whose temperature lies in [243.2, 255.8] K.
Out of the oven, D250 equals 6.606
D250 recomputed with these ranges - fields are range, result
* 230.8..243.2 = 6.239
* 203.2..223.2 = 6.883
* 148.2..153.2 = 5.285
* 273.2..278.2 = 7.436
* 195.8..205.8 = 6.199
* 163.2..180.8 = 5.851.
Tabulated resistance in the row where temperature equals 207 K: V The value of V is 6.008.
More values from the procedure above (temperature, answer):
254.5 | 6.606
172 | 5.547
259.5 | 6.696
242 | 6.097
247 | 6.172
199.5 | 6.082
